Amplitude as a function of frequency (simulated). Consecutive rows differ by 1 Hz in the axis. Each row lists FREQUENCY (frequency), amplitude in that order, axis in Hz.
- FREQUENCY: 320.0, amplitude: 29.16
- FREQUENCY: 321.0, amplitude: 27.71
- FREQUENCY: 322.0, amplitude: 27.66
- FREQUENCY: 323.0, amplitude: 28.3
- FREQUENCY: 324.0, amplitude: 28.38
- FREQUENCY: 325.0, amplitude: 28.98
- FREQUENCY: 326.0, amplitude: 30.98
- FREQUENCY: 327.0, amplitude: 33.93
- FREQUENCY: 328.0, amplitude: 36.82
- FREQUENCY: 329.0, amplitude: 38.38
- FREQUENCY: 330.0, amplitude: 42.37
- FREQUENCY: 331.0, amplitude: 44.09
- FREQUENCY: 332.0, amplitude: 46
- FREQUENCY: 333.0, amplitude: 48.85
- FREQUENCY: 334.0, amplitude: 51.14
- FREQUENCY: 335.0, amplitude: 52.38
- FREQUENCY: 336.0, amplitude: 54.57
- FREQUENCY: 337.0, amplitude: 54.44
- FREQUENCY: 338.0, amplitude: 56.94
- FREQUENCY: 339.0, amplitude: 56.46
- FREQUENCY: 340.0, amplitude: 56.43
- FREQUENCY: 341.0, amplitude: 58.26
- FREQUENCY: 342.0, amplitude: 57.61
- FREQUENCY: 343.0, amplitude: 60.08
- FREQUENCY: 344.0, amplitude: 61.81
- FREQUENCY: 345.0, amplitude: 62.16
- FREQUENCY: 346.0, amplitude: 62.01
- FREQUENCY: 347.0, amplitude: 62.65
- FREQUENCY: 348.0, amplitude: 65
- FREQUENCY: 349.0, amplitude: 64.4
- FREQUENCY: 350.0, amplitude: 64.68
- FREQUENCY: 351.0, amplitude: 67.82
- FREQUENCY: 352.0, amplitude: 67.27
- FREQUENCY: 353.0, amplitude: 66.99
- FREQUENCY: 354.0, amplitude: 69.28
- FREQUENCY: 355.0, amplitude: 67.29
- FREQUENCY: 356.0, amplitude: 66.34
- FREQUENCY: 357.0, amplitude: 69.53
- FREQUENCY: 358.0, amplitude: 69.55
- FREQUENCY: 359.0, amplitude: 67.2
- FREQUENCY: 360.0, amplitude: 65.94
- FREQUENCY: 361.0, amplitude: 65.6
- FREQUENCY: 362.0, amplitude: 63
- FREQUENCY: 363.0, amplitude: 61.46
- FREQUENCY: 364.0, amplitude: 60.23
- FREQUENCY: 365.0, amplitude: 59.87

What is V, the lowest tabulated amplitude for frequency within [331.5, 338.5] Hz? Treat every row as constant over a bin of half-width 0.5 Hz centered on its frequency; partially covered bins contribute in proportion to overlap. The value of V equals 46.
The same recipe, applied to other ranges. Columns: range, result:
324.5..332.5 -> 28.98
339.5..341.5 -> 56.43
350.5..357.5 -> 66.34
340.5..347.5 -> 57.61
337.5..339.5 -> 56.46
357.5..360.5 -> 65.94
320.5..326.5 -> 27.66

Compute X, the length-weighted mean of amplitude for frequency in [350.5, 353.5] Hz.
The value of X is 67.4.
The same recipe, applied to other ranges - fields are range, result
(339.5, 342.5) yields 57.4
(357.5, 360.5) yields 67.6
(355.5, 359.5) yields 68.2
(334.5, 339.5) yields 55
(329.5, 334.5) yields 46.5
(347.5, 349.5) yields 64.7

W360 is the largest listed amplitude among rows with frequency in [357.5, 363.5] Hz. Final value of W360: 69.55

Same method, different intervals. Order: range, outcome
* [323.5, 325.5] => 28.98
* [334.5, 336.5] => 54.57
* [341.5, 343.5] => 60.08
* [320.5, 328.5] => 36.82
